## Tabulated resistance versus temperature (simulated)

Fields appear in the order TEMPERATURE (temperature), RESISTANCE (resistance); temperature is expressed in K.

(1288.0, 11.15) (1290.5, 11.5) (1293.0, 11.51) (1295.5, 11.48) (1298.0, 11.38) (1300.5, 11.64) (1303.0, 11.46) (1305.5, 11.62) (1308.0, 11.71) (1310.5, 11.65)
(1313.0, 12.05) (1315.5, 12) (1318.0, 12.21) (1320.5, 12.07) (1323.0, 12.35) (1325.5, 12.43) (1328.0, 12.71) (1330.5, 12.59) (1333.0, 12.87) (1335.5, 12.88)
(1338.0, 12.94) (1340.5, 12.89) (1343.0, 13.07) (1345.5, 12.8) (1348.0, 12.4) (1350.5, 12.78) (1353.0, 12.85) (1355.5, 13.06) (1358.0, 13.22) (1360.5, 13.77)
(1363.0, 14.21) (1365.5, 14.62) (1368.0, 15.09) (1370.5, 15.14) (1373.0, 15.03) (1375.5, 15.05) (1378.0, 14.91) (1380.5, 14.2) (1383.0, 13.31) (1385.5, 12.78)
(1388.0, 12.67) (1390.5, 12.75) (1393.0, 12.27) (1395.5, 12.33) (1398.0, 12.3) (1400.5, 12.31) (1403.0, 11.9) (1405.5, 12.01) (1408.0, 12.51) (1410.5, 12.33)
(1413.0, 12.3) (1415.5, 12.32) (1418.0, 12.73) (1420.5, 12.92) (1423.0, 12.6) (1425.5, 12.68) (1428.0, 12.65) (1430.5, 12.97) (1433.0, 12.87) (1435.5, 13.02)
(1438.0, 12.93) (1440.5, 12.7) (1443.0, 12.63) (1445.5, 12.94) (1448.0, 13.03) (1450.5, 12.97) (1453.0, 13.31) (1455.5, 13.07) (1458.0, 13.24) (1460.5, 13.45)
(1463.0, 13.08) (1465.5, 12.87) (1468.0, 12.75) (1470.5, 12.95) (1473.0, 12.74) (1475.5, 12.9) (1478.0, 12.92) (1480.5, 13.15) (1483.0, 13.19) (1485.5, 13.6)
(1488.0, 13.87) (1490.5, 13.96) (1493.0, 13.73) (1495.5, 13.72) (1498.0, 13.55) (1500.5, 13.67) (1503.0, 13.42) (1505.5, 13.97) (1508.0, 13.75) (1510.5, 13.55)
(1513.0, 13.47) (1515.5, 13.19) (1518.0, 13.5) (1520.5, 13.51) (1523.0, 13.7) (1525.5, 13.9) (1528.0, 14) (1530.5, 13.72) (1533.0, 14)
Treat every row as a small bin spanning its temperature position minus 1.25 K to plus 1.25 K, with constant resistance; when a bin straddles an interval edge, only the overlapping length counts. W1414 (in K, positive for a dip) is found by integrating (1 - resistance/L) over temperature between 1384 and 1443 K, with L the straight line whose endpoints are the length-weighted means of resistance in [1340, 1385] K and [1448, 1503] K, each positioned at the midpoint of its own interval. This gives 4.3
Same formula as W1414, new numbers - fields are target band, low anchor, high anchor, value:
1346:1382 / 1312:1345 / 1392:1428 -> -4.3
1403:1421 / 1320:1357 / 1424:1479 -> 0.7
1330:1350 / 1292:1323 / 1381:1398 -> -1.1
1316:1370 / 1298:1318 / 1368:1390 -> -0.5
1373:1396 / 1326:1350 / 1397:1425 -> -1.7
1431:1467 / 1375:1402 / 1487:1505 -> 1.2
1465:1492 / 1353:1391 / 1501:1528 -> 1.0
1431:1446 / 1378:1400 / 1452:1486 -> 0.2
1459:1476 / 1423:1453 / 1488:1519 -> 0.3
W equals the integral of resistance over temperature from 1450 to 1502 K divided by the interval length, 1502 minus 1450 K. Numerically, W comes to 13.3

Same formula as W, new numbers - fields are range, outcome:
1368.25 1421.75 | 13.1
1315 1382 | 13.4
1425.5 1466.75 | 13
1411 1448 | 12.7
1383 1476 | 12.7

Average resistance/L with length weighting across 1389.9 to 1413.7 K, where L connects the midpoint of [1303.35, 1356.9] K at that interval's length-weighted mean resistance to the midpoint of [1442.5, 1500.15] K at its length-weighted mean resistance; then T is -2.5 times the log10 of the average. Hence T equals 0.05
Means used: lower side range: 12.5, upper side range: 13.2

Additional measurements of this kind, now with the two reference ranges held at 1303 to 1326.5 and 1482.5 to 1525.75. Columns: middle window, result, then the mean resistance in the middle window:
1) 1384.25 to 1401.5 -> 0.014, 12.5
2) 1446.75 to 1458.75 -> 0.005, 13.1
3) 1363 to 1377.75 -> -0.195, 14.9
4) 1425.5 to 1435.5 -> 0.013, 12.8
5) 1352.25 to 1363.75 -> -0.089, 13.4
